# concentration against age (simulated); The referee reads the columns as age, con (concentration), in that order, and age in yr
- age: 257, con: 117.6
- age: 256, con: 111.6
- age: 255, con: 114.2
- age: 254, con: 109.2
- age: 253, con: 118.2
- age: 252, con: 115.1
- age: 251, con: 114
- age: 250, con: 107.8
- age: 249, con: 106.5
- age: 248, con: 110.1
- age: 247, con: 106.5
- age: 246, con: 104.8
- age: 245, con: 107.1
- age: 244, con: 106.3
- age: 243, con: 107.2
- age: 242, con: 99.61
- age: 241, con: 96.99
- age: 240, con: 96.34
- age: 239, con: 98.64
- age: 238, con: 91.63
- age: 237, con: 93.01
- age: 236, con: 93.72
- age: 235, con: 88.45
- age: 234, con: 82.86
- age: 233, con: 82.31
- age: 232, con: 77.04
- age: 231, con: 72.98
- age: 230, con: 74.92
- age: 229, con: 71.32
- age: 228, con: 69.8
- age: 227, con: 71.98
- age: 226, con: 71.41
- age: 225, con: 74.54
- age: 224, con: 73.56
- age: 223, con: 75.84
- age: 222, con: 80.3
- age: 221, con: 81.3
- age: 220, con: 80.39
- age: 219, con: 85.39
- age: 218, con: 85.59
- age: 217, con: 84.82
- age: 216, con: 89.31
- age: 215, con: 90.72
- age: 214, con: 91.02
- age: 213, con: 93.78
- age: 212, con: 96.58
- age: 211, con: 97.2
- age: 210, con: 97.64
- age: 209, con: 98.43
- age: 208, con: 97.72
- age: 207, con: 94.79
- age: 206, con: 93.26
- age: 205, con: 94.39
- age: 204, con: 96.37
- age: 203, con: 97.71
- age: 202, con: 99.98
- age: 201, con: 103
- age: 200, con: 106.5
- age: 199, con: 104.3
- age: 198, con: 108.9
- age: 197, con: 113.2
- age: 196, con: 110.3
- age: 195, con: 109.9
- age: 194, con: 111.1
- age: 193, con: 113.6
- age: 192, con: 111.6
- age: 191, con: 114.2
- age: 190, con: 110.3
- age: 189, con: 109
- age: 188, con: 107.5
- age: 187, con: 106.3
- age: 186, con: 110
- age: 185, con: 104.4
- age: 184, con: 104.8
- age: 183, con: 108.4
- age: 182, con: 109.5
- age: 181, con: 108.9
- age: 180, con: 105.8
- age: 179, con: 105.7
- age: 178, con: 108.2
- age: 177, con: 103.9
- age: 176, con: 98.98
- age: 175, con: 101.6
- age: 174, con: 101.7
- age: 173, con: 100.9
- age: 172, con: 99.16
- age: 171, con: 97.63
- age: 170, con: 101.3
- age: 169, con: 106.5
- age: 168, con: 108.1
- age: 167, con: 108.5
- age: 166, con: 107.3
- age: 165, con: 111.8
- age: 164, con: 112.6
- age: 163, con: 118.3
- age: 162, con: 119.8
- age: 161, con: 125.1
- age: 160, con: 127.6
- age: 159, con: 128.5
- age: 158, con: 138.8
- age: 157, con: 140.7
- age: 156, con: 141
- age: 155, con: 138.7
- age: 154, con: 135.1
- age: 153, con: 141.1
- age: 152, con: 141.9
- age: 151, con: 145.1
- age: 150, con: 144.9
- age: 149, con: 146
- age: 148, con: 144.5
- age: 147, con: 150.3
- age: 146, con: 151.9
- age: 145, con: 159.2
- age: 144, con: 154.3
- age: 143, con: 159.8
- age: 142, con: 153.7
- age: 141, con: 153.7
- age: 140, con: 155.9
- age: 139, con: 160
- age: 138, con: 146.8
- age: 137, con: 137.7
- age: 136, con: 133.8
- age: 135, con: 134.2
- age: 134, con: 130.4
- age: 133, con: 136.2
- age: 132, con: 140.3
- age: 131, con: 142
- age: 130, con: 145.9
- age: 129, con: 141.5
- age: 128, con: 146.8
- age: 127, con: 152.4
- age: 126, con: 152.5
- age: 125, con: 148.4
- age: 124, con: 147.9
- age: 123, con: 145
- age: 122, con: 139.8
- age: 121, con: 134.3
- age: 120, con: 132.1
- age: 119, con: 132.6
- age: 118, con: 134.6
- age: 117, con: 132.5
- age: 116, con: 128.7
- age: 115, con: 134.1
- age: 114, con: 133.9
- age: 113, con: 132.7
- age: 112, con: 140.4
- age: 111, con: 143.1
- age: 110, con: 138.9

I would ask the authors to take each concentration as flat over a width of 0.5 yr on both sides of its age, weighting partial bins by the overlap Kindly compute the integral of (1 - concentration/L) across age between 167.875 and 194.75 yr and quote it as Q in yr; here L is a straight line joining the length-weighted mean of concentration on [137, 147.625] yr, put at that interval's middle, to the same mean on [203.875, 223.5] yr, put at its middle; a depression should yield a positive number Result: 2.7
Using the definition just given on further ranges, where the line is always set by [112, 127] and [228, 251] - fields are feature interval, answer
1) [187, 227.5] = 4.1 yr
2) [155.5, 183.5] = 1.8 yr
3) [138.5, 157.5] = -3.0 yr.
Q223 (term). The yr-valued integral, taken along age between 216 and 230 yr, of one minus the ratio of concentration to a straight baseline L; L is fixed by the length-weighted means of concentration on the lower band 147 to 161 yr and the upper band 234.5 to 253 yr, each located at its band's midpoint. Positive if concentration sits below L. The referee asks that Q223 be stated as 4.2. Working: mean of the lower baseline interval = 139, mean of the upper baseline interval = 103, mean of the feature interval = 77.7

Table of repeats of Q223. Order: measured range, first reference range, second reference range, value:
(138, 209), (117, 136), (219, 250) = -0.2 yr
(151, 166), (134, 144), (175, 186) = -0.2 yr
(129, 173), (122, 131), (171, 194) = -1.5 yr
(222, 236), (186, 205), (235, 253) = 3.7 yr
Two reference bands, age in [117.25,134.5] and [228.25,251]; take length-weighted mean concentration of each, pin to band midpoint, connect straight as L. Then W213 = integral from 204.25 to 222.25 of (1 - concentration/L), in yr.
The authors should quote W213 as 2.5 yr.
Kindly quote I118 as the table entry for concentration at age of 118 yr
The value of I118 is 134.6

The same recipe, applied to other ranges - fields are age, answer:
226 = 71.41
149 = 146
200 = 106.5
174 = 101.7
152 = 141.9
